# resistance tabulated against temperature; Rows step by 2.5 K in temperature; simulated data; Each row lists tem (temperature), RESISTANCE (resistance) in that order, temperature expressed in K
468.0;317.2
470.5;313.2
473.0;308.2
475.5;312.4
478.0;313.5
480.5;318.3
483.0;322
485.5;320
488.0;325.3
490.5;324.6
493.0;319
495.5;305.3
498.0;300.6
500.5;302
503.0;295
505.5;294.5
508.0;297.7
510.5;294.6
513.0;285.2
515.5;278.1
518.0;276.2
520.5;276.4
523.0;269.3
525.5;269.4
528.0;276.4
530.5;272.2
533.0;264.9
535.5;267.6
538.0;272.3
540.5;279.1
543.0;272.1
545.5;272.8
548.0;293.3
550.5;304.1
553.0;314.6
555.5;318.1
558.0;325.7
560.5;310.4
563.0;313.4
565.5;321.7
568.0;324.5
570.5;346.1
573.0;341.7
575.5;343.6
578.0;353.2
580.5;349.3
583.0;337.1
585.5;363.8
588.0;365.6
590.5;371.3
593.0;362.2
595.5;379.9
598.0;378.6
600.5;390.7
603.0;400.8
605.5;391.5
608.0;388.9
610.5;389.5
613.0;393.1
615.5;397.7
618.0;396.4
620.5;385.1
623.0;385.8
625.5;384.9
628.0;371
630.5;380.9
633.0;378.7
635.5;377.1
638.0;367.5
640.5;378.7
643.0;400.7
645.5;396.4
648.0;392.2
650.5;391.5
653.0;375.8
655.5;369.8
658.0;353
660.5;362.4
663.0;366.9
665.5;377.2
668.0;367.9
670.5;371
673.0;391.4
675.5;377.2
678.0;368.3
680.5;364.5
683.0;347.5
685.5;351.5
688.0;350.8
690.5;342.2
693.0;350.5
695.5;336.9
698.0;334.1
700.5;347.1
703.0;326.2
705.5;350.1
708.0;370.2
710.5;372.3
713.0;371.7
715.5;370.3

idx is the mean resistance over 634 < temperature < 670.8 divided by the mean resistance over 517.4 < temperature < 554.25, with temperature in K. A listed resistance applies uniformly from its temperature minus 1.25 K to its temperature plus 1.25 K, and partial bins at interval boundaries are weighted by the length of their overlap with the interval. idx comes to 1.35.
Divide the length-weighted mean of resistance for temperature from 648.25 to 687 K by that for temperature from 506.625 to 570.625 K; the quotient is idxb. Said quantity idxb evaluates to 1.3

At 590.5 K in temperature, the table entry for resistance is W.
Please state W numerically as 371.3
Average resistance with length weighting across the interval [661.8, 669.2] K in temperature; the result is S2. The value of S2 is 371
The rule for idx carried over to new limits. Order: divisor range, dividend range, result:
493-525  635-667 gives 1.30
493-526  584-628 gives 1.32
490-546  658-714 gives 1.26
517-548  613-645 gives 1.41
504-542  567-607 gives 1.30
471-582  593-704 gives 1.23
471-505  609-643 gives 1.23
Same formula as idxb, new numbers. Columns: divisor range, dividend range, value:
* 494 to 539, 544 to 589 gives 1.15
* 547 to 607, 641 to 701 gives 1.06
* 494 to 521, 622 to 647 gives 1.31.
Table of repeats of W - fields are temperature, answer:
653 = 375.8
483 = 322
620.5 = 385.1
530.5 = 272.2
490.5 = 324.6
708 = 370.2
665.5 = 377.2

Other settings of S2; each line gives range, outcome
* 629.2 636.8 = 379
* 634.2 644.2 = 381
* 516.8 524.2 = 274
